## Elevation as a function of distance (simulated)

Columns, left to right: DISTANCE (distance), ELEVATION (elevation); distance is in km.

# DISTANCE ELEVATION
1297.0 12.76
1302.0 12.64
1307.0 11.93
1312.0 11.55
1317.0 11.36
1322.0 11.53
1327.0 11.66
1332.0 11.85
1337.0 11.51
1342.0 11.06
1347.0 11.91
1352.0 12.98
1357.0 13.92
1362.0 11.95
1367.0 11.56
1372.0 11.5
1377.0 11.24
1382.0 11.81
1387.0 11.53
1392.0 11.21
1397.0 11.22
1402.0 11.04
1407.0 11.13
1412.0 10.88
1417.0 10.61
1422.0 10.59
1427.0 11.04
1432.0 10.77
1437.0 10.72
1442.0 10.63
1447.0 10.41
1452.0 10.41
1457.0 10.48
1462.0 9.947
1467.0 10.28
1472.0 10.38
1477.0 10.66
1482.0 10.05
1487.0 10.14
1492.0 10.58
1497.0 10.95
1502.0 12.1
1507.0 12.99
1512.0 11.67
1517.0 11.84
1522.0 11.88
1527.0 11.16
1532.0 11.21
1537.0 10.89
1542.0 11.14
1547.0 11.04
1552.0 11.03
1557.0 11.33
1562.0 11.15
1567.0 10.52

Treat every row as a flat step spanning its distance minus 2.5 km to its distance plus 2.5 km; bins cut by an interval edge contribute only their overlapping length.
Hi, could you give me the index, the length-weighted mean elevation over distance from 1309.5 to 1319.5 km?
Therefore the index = 11.5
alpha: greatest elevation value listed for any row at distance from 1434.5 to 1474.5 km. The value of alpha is 10.72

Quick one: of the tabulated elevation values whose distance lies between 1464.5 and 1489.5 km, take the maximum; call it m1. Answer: 10.66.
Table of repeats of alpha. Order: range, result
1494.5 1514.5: 12.99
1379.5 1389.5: 11.81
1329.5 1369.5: 13.92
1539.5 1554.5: 11.14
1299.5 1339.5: 12.64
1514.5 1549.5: 11.88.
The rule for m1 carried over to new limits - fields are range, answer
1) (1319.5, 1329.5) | 11.66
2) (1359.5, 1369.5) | 11.95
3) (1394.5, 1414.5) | 11.22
